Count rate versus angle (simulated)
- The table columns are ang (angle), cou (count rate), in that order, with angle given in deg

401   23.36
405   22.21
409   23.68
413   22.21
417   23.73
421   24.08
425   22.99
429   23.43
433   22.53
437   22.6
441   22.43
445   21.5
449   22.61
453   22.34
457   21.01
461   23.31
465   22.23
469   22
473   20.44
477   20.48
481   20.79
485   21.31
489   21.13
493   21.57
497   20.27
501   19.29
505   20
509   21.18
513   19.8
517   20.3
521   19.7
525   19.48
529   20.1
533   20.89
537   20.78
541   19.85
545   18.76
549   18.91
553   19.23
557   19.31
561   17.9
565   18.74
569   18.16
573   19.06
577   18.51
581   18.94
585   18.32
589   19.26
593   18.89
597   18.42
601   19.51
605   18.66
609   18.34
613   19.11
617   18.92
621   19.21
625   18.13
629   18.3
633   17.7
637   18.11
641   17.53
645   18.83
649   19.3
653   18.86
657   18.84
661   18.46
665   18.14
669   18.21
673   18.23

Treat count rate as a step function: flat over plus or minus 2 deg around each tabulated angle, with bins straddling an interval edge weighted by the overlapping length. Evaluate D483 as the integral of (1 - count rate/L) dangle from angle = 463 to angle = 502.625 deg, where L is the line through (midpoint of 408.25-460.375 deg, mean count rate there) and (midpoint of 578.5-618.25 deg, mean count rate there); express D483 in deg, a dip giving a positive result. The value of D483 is 1.1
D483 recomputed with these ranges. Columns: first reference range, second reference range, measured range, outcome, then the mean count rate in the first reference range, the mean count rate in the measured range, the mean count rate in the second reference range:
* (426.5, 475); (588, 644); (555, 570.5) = 0.9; 22.2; 18.5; 18.6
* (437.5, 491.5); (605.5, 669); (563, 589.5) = 1.3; 21.7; 18.7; 18.5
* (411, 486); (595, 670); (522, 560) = 1.4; 22.2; 19.7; 18.6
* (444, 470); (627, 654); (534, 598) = 3.0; 22.2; 19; 18.4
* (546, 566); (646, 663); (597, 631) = 0.2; 18.8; 18.8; 18.9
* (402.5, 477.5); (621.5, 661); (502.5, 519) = 0.6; 22.5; 20.3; 18.4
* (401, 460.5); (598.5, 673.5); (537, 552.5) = 0.8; 22.7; 19.4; 18.6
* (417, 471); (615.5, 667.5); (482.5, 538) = 2.1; 22.6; 20.4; 18.5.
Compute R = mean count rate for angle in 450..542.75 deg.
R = 20.8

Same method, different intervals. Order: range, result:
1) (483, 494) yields 21.3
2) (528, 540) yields 20.6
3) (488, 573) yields 19.7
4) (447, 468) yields 22.3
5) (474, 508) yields 20.6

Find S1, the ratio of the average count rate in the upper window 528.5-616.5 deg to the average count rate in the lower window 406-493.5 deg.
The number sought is 0.86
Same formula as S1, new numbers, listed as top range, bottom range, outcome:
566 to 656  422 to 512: 0.86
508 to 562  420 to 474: 0.88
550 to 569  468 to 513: 0.91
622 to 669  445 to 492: 0.85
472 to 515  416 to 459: 0.91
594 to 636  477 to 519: 0.91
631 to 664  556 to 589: 0.99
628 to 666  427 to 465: 0.82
